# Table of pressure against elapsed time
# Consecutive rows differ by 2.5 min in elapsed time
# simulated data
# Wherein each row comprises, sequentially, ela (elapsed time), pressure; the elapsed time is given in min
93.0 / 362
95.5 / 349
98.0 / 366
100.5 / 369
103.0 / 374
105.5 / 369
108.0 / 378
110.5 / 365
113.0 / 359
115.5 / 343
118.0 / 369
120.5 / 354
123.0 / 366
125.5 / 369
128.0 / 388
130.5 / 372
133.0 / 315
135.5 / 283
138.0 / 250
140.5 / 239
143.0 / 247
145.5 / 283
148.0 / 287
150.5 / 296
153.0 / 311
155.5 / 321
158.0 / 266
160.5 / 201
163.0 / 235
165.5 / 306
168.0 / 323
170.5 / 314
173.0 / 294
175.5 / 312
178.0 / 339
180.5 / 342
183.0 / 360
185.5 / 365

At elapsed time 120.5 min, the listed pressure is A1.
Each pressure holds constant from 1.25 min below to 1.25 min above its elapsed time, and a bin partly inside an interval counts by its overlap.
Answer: 354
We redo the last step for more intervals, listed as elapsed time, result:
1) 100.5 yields 369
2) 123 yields 366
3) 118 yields 369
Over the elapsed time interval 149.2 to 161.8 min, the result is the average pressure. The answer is 279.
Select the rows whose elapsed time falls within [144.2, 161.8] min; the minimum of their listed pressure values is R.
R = 201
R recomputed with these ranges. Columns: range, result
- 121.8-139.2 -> 250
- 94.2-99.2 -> 349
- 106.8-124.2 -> 343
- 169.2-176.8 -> 294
